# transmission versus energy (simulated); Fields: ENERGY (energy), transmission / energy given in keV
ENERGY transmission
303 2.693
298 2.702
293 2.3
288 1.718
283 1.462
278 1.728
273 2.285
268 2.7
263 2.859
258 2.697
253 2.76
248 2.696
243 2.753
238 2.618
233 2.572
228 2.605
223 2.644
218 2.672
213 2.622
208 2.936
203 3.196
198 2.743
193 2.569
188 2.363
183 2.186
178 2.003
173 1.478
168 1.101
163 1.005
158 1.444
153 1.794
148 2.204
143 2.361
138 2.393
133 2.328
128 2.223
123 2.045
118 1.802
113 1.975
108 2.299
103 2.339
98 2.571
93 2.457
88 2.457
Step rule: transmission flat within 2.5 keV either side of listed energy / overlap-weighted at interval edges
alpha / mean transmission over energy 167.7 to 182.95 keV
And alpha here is 1.69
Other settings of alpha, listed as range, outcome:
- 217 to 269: 2.69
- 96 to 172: 1.98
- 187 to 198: 2.54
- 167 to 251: 2.48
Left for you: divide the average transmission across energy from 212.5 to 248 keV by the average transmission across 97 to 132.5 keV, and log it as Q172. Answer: 1.2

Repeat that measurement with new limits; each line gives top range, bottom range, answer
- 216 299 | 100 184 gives 1.26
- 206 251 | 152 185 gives 1.72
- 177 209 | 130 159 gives 1.22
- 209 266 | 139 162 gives 1.40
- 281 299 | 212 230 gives 0.76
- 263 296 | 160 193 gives 1.20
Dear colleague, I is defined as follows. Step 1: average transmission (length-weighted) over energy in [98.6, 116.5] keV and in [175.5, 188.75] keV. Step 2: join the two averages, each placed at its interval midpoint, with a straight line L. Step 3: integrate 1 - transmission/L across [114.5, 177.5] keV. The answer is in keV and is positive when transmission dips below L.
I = 9.68 keV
